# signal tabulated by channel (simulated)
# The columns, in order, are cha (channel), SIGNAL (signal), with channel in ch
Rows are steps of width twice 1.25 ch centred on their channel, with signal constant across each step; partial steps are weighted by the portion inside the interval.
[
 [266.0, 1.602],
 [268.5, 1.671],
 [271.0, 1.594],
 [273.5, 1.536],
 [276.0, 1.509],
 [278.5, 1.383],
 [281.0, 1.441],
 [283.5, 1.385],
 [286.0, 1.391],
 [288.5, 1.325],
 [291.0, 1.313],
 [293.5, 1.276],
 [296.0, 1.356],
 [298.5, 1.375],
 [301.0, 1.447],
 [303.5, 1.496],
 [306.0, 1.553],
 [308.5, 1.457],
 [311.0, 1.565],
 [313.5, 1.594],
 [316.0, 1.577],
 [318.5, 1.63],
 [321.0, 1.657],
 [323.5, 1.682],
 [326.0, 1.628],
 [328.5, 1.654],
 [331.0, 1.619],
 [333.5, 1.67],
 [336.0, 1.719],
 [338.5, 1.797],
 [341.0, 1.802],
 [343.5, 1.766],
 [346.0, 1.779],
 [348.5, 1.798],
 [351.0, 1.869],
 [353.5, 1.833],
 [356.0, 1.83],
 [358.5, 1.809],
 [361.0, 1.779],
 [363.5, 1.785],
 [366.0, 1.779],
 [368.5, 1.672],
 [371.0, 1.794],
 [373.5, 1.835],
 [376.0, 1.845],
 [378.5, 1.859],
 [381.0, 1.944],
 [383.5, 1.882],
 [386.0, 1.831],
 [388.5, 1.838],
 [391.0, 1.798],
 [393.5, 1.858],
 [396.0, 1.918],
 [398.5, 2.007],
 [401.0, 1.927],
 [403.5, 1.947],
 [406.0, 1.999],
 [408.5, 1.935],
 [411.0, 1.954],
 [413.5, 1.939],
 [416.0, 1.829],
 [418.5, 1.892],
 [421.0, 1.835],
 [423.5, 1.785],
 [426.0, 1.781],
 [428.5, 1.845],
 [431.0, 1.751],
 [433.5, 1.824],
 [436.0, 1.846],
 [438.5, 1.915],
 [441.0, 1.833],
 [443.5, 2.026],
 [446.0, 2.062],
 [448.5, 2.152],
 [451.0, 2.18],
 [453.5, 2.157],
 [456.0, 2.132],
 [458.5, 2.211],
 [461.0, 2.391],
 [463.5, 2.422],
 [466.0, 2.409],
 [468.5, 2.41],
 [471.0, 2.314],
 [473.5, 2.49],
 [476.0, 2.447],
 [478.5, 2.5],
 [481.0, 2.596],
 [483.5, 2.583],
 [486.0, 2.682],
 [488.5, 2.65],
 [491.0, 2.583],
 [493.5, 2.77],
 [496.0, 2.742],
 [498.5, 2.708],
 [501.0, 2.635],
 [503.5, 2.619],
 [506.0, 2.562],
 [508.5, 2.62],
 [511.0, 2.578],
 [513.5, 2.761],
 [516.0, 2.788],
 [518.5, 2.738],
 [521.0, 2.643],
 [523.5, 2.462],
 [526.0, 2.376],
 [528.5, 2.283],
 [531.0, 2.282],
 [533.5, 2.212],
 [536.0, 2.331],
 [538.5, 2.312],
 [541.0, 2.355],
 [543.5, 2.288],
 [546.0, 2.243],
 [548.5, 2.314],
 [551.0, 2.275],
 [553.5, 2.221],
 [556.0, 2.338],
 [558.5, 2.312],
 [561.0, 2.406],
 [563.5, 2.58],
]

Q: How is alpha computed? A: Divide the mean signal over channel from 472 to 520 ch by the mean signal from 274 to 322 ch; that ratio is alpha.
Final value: 1.8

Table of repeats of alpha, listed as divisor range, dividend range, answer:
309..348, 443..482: 1.38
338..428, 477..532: 1.41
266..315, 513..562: 1.64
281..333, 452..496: 1.64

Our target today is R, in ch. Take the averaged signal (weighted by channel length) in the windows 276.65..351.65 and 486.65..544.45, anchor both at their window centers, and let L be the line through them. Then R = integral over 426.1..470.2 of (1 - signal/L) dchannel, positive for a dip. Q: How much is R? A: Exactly 2.6 ch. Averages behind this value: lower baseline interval 1.56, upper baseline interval 2.54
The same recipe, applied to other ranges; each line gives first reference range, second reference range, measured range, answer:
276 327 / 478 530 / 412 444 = 4.9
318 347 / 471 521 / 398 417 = 1.6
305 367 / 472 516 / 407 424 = 2.2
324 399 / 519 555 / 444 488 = -5.0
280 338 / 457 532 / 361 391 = 1.0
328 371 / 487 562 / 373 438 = 3.8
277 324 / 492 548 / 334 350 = -1.1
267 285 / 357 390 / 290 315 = 2.3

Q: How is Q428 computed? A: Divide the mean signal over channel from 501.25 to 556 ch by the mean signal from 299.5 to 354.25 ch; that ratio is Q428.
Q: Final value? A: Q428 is 1.47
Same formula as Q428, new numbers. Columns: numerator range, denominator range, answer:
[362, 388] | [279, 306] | 1.31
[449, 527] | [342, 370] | 1.41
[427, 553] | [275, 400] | 1.42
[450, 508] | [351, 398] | 1.36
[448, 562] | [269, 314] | 1.69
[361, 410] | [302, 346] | 1.14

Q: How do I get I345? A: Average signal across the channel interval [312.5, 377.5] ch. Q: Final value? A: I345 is 1.74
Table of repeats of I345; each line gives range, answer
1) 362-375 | 1.77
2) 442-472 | 2.23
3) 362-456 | 1.9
